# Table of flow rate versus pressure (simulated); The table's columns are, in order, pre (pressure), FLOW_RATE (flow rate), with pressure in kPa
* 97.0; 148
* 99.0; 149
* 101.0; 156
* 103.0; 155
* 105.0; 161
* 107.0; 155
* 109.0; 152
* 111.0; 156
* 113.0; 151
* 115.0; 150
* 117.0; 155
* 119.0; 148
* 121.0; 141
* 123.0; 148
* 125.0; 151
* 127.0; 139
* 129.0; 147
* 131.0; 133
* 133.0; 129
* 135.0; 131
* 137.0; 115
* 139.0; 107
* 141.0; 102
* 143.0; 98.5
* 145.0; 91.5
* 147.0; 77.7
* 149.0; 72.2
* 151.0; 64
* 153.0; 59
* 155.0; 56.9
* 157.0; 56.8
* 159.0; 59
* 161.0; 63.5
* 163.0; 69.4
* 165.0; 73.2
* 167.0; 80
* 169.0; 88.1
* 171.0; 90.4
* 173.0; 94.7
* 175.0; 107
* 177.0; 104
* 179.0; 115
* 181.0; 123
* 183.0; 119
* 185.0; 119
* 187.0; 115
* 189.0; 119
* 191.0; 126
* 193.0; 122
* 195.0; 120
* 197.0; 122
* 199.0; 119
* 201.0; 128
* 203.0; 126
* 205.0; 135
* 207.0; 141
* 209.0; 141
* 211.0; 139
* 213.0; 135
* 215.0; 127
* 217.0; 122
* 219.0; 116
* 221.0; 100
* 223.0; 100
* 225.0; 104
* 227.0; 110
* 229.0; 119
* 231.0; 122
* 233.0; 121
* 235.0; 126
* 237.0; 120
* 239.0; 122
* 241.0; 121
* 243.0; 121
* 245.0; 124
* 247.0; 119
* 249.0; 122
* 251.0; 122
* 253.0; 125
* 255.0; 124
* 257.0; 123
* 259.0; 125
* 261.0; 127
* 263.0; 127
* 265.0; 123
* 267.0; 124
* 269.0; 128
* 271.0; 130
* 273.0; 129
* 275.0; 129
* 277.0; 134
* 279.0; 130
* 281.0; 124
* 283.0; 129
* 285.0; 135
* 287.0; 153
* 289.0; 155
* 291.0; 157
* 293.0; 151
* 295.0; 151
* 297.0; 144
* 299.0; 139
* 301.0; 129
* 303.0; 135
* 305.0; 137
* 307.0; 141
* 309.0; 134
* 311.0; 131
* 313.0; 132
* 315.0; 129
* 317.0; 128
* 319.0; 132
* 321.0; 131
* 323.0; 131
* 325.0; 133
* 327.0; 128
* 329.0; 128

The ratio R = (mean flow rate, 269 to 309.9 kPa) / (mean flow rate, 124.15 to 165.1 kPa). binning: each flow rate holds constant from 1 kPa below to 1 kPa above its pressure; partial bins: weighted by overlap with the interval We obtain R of 1.45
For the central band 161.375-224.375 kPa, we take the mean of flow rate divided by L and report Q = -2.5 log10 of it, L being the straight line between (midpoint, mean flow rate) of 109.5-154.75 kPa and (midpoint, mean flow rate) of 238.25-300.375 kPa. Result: 0.11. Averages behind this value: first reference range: 120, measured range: 113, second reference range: 131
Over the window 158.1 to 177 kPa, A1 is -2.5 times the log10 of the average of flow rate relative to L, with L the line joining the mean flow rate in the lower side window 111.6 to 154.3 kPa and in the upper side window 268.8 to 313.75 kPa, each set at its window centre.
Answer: 0.45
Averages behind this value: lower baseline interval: 119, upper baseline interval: 137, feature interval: 81.9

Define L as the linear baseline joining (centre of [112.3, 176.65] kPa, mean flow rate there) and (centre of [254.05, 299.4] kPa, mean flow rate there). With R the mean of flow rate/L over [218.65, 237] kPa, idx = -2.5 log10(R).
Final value 0.09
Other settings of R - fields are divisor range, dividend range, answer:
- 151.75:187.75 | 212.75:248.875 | 1.34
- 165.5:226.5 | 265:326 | 1.16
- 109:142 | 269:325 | 0.99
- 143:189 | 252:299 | 1.53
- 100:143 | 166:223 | 0.83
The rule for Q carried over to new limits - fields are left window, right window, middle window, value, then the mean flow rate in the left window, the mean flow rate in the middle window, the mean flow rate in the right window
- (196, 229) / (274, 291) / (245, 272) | 0.066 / 123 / 125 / 137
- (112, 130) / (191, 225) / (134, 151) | 0.412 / 148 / 97.3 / 124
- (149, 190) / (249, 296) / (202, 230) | -0.137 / 88.4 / 122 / 133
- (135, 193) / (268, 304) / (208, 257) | -0.028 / 92.8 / 121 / 138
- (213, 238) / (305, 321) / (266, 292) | -0.073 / 116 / 135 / 133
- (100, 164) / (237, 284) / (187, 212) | -0.054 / 117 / 128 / 125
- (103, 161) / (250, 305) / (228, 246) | 0.063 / 118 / 122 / 133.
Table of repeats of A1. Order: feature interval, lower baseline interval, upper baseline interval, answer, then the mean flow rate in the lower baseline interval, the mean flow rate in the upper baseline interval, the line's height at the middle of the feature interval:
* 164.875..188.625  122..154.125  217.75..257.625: 0.09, 110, 118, 113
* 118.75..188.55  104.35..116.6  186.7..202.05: 0.32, 154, 122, 137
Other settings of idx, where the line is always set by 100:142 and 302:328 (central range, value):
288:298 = -0.138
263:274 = 0.066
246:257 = 0.111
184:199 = 0.153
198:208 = 0.066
